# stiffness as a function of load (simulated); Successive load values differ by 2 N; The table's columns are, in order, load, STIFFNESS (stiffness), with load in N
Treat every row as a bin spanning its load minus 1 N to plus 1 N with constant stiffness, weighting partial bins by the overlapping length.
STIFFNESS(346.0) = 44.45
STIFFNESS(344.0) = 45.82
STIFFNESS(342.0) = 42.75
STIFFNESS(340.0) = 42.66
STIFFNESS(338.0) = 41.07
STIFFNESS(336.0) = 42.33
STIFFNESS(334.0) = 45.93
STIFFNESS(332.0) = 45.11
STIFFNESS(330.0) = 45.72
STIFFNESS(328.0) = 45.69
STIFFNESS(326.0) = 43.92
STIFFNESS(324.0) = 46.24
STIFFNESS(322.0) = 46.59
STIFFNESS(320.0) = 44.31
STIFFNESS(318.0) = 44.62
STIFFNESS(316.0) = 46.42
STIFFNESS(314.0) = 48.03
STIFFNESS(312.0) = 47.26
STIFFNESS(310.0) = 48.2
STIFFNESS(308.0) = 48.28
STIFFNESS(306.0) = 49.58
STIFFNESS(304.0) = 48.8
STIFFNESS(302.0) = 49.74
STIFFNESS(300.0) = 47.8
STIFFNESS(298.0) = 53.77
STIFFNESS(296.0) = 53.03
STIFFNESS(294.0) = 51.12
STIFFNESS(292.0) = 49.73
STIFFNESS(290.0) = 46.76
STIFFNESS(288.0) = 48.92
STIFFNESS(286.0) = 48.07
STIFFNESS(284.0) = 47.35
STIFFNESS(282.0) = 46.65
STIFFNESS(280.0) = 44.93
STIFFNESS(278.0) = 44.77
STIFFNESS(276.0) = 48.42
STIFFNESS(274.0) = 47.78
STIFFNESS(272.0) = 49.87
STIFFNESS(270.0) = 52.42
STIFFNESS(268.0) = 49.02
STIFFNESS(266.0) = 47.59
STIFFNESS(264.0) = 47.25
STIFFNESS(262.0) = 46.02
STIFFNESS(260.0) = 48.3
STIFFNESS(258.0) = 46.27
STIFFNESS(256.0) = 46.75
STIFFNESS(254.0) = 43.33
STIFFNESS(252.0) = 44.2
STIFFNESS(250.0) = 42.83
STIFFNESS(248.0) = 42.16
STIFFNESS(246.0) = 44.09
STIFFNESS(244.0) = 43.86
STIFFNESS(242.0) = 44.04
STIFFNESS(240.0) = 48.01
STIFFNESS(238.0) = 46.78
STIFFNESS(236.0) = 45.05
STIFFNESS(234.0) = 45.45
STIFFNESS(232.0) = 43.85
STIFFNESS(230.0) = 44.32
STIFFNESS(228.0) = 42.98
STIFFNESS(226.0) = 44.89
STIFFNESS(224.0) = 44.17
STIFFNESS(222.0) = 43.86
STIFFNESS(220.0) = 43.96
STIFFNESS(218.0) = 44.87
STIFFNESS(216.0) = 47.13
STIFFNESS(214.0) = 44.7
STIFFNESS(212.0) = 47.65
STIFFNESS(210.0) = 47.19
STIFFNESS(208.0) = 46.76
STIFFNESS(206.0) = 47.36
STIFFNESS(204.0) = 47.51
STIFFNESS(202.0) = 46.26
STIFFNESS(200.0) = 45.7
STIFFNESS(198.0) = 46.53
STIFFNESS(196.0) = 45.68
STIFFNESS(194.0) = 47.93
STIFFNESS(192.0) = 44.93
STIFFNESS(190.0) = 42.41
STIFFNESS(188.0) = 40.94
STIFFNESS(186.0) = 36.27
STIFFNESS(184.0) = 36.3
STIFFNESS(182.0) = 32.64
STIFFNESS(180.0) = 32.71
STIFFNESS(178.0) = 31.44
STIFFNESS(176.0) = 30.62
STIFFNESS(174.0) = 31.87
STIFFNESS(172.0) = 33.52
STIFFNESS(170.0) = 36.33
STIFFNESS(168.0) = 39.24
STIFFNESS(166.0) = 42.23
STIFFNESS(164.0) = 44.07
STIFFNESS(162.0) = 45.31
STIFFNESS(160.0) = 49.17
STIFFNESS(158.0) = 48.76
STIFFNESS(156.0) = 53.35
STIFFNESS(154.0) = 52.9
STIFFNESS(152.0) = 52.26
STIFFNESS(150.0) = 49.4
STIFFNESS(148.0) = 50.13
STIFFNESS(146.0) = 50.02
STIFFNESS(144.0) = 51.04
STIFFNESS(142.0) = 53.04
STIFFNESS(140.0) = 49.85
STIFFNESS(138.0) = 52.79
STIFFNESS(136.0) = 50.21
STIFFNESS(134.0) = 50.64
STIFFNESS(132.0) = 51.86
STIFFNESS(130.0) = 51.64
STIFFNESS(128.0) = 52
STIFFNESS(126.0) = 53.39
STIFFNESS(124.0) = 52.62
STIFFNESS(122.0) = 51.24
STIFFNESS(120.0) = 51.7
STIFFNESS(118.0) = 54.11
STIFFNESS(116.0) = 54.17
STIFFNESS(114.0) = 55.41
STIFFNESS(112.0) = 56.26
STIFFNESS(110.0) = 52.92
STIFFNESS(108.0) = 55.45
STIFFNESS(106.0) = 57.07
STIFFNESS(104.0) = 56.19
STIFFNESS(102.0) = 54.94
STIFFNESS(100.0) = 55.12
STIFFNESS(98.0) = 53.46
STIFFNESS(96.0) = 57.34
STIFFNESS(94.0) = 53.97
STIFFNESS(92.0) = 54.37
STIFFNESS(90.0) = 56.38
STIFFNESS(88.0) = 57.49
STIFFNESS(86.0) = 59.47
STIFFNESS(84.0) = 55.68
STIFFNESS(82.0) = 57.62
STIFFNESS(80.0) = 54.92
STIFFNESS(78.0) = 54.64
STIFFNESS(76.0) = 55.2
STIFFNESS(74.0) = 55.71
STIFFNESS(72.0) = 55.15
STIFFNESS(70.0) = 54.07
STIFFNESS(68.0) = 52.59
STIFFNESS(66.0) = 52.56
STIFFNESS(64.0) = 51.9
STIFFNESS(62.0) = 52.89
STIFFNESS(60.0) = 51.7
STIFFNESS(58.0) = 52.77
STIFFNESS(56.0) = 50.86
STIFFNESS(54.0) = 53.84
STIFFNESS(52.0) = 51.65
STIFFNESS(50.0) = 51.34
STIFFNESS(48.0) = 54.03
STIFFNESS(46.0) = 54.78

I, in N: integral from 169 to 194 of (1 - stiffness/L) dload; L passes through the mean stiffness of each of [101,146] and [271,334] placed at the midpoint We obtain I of 7.3 N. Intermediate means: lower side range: 53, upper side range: 47.6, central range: 36.3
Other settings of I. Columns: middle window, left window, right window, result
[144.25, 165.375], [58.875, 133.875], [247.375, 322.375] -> 1.1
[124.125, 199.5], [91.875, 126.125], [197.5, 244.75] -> 8.0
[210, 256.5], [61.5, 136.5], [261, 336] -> 4.7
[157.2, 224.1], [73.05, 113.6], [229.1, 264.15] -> 9.1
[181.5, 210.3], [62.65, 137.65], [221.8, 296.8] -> 3.4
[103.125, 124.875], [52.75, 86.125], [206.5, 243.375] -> -1.1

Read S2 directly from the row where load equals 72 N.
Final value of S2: 55.15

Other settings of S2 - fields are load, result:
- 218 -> 44.87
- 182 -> 32.64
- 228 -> 42.98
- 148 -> 50.13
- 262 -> 46.02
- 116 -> 54.17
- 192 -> 44.93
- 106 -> 57.07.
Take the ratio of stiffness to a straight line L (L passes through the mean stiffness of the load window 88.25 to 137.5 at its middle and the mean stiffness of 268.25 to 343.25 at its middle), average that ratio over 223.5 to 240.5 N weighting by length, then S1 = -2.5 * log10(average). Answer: 0.11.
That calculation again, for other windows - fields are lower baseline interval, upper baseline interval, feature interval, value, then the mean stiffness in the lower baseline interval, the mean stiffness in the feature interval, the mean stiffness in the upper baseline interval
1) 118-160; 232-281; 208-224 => 0.06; 51.5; 45.6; 46.2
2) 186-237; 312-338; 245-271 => -0.02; 45.1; 46.2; 45.3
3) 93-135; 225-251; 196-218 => 0.01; 53.9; 46.6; 44.5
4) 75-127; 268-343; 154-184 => 0.30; 55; 39.7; 47.2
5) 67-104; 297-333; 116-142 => 0.04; 55.5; 52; 47.2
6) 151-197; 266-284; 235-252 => 0.03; 41.3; 44.6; 47.9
